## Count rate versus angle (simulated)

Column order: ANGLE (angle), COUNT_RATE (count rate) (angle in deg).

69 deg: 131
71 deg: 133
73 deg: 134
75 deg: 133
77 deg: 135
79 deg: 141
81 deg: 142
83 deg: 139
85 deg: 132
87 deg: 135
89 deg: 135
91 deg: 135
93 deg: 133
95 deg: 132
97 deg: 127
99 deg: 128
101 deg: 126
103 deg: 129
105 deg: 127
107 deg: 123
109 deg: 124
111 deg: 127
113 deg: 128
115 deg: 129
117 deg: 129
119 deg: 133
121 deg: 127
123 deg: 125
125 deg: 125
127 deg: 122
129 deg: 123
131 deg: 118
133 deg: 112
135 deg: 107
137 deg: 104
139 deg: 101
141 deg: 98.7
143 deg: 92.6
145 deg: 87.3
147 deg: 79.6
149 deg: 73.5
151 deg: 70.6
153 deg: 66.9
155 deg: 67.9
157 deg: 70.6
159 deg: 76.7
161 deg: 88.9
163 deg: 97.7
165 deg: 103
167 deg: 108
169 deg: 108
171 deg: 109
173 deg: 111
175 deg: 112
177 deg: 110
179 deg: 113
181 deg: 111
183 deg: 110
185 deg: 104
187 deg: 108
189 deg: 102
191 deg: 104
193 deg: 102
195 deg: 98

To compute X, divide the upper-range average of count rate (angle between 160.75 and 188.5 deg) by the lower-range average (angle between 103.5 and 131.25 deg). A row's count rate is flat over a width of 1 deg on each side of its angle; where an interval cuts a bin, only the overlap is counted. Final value 0.85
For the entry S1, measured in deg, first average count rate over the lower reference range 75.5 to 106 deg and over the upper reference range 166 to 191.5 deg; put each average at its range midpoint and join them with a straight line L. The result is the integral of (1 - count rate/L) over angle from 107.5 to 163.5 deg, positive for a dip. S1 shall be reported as 8.0 deg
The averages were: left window 133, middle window 104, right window 109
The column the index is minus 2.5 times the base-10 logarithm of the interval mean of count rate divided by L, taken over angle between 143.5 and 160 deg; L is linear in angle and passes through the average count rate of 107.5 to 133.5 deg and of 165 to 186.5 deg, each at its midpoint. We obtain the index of 0.48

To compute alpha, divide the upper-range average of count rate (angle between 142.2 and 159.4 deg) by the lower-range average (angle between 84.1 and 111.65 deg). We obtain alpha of 0.59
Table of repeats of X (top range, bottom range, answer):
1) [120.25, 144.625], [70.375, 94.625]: 0.83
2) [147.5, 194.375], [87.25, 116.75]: 0.75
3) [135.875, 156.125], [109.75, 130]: 0.66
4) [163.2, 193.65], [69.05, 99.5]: 0.80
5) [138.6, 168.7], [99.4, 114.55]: 0.68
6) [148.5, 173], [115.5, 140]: 0.74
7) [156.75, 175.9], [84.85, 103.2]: 0.76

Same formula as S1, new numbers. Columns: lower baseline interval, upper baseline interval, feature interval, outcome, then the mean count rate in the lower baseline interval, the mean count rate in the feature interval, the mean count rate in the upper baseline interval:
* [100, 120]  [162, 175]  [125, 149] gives 2.93 deg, 128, 104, 107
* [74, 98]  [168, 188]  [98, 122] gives 0.14 deg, 135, 128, 110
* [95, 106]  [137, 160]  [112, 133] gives -3.71 deg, 128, 125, 81.5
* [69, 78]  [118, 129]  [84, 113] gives 0.08 deg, 133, 129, 126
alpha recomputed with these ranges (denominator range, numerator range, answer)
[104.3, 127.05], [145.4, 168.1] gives 0.65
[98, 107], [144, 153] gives 0.60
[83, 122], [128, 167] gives 0.71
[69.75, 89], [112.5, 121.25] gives 0.95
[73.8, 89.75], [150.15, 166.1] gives 0.59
